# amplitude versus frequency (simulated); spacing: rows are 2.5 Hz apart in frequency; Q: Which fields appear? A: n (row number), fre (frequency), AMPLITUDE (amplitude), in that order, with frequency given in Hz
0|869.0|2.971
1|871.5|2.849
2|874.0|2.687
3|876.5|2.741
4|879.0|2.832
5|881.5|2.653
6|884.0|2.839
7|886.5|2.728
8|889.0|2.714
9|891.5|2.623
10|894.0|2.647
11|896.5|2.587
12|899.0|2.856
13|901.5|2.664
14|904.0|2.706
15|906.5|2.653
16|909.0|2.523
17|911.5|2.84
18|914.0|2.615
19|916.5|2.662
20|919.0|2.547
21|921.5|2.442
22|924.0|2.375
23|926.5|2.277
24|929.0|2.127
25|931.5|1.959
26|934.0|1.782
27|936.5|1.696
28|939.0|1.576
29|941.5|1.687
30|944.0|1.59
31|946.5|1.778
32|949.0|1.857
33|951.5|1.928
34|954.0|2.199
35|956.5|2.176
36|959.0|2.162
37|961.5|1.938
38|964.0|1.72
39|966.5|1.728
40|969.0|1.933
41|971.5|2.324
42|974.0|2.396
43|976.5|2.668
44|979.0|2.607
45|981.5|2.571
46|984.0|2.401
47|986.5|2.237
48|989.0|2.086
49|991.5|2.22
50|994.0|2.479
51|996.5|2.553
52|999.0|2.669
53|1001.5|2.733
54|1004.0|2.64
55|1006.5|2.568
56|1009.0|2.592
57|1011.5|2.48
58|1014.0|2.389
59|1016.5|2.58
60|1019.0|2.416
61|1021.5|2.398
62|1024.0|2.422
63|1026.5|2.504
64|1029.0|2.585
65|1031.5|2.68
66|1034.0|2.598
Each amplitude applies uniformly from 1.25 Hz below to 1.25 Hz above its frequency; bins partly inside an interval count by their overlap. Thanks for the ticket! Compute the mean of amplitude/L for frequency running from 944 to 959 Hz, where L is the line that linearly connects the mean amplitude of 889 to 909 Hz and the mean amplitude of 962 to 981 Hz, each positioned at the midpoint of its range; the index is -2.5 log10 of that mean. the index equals 0.18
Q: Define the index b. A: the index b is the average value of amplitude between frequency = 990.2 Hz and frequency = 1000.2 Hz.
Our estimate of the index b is 2.48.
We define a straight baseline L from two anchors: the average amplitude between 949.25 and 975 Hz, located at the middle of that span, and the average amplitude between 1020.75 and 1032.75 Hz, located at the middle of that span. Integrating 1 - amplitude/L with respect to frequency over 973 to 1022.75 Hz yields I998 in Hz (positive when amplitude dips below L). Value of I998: -3.9 Hz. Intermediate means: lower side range 2.04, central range 2.48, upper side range 2.52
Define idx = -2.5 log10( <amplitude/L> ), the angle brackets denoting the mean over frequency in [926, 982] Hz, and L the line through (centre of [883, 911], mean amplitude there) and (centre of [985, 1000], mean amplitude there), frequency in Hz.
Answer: 0.23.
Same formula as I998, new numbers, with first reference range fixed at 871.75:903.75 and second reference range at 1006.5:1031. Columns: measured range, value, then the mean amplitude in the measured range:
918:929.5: 1.3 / 2.36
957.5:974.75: 3.8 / 2.02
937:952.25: 5.2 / 1.73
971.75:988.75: 0.8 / 2.45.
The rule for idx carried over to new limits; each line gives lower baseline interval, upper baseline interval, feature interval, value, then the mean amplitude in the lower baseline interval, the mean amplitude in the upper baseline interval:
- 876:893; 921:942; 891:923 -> -0.119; 2.73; 1.99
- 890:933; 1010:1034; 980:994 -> 0.084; 2.53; 2.5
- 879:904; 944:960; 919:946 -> 0.131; 2.71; 1.98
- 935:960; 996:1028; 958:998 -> -0.036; 1.86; 2.53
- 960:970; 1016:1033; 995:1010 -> -0.162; 1.84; 2.51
